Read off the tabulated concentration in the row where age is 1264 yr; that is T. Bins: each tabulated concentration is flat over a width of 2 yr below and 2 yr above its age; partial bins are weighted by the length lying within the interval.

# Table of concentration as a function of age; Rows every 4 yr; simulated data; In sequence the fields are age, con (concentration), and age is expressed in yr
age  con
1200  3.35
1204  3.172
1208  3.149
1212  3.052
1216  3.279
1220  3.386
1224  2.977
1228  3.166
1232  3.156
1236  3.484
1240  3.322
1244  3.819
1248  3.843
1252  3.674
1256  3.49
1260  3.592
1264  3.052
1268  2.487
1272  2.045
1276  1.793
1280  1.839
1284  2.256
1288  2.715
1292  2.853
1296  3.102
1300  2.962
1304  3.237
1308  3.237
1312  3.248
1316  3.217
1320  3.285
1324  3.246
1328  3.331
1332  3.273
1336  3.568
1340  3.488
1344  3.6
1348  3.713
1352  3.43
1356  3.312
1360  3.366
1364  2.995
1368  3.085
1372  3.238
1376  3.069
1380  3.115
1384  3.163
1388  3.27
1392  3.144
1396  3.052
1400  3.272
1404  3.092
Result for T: 3.052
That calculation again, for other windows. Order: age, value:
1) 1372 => 3.238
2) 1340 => 3.488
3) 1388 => 3.27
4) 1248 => 3.843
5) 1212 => 3.052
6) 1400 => 3.272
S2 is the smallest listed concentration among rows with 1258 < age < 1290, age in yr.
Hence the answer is 1.793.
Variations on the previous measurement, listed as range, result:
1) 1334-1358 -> 3.312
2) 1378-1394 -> 3.115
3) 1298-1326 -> 2.962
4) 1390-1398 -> 3.052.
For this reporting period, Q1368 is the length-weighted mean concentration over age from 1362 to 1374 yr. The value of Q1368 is 3.11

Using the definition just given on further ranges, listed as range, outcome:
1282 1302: 2.78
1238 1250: 3.66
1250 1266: 3.45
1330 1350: 3.53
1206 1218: 3.16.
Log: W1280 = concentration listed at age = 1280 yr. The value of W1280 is 1.839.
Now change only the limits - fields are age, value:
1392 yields 3.144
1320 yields 3.285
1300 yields 2.962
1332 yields 3.273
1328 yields 3.331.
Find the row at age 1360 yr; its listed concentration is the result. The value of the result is 3.366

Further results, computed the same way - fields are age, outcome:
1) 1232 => 3.156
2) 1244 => 3.819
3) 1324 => 3.246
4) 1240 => 3.322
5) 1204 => 3.172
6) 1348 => 3.713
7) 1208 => 3.149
